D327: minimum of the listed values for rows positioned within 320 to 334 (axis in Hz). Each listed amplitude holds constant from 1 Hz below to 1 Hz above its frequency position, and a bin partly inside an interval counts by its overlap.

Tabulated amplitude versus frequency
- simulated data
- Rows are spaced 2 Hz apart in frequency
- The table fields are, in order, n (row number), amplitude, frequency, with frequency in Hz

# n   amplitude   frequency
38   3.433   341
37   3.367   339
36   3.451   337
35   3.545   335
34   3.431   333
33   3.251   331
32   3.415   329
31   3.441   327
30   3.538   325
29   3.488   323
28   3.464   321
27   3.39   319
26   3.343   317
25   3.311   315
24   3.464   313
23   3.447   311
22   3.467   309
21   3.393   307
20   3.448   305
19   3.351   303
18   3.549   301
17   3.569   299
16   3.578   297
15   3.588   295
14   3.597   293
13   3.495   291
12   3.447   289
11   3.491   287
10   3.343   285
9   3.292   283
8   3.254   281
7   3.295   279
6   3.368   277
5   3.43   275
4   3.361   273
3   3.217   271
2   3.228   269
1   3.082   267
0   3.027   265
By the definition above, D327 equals 3.251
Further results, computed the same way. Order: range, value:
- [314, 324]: 3.311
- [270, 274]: 3.217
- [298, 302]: 3.549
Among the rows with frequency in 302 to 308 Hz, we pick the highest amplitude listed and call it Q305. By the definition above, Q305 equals 3.448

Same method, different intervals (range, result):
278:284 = 3.295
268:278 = 3.43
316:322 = 3.464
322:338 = 3.545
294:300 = 3.588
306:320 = 3.467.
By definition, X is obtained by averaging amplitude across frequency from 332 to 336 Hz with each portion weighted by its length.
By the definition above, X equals 3.49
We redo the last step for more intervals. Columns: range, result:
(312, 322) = 3.39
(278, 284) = 3.28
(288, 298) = 3.54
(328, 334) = 3.37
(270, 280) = 3.33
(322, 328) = 3.49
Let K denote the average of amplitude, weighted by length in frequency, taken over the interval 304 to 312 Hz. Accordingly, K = 3.44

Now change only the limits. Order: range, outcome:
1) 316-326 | 3.44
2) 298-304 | 3.49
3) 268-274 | 3.27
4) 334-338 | 3.5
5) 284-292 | 3.44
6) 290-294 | 3.55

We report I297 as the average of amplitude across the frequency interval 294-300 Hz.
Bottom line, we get 3.58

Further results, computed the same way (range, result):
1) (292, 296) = 3.59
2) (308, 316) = 3.42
